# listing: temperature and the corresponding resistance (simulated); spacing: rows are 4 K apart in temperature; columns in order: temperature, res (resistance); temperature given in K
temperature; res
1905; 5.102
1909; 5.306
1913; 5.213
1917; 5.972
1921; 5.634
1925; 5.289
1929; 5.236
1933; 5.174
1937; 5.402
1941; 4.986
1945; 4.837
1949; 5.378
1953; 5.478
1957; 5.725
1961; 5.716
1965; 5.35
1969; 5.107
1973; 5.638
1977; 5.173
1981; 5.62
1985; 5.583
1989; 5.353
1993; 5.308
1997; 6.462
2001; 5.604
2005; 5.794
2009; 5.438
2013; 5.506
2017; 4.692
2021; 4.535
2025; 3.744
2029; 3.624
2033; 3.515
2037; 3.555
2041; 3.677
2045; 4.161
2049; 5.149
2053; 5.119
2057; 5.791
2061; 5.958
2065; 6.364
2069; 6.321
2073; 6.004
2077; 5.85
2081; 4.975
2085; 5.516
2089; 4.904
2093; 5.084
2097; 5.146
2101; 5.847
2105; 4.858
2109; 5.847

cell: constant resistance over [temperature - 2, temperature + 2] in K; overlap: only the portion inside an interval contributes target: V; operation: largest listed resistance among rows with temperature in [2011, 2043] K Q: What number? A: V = 5.506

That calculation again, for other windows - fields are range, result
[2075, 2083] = 5.85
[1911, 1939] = 5.972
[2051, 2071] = 6.364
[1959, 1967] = 5.716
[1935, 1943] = 5.402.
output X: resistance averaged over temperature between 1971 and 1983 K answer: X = 5.48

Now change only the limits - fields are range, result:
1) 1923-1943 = 5.22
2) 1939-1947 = 4.91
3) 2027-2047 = 3.71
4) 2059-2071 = 6.21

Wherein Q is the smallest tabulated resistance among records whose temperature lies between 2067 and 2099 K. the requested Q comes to 4.904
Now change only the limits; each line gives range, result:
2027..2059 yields 3.515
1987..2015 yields 5.308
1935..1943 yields 4.986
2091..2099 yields 5.084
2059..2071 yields 5.958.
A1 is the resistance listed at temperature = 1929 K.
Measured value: 5.236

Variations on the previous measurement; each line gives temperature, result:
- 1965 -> 5.35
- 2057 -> 5.791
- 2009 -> 5.438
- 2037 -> 3.555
